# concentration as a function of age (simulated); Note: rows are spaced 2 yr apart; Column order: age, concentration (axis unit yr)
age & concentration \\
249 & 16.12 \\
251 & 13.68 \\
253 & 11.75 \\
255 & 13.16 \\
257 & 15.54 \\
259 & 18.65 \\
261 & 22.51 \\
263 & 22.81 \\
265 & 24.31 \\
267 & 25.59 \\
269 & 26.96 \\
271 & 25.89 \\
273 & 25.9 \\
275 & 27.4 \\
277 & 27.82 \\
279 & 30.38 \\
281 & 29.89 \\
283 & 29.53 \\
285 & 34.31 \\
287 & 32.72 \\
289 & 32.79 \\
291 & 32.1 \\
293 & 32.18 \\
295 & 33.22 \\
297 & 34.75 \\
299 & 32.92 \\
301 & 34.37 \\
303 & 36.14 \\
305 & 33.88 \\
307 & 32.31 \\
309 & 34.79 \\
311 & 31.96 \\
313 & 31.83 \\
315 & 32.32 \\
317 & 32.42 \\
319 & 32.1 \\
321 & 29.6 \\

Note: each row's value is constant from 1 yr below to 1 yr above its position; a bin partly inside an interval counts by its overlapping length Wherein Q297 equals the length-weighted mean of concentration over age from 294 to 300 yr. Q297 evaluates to 33.6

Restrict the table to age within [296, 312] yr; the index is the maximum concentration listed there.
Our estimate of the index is 36.14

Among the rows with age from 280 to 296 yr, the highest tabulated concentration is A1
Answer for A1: 34.31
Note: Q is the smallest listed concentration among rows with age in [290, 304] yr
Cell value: 32.1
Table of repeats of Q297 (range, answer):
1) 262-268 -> 24.2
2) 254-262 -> 17.5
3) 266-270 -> 26.3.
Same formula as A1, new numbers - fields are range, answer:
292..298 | 34.75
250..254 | 13.68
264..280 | 30.38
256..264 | 22.81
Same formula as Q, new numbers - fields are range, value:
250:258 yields 11.75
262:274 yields 22.81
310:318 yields 31.83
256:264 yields 15.54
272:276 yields 25.9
